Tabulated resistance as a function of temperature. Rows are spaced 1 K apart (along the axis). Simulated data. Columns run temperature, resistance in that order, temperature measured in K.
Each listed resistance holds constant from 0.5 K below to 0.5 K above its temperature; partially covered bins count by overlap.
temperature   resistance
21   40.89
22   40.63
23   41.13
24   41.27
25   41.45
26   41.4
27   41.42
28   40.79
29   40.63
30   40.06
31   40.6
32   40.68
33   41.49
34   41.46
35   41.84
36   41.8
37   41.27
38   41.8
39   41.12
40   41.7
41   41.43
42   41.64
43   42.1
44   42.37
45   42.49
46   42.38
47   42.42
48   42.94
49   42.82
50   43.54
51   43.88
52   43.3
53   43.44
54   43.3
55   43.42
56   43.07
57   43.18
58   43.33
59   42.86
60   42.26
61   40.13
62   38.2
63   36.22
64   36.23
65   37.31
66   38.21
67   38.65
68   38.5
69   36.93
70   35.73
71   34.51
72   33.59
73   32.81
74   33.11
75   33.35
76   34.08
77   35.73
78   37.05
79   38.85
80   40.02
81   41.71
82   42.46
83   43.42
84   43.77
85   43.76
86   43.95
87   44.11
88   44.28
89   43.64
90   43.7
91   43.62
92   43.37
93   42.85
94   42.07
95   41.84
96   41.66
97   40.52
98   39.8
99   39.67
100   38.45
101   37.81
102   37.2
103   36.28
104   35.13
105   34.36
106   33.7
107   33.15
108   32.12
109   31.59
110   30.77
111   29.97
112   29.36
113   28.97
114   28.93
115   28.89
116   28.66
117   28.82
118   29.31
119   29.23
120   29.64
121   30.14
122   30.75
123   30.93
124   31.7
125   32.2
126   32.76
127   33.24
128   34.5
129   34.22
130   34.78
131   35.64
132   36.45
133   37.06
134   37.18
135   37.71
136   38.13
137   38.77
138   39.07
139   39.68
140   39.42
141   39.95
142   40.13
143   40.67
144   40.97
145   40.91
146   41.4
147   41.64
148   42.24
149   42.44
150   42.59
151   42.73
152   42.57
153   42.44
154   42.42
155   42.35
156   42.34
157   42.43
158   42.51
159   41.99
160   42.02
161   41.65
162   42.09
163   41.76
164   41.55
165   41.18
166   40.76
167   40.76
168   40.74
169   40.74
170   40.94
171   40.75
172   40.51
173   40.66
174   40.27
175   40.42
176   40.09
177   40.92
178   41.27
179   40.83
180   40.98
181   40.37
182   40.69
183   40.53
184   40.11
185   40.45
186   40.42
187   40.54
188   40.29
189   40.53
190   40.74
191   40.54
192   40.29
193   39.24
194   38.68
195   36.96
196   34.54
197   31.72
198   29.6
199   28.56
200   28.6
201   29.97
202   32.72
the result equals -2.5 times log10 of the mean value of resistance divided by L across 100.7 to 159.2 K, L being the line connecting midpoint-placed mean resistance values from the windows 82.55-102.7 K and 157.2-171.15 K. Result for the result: 0.15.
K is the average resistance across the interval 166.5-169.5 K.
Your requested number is 40.7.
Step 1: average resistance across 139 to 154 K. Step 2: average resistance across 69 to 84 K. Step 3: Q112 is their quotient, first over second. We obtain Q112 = 1.1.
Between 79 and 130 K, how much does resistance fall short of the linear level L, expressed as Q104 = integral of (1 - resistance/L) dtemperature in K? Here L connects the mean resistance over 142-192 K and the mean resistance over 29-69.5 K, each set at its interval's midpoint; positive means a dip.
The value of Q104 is 6.14 K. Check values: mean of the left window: 41.3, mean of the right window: 41.2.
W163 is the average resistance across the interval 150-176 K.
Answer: 41.5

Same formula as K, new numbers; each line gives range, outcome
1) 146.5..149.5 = 42.1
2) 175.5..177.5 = 40.5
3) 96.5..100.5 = 39.6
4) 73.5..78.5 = 34.7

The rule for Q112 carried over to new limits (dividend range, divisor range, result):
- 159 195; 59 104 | 1.03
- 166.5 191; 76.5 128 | 1.12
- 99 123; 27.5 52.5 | 0.76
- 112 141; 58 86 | 0.87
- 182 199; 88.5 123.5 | 1.09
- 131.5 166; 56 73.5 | 1.07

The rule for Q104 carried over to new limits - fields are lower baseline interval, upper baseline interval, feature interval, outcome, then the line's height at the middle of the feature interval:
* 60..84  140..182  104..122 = 4.0 K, 39.3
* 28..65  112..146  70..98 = -1.2 K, 38.4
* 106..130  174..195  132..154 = -3.7 K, 34.5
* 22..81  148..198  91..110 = 1.2 K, 40.3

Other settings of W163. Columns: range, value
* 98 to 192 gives 37.8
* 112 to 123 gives 29.4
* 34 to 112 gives 39.6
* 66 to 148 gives 36.8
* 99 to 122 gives 32.1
